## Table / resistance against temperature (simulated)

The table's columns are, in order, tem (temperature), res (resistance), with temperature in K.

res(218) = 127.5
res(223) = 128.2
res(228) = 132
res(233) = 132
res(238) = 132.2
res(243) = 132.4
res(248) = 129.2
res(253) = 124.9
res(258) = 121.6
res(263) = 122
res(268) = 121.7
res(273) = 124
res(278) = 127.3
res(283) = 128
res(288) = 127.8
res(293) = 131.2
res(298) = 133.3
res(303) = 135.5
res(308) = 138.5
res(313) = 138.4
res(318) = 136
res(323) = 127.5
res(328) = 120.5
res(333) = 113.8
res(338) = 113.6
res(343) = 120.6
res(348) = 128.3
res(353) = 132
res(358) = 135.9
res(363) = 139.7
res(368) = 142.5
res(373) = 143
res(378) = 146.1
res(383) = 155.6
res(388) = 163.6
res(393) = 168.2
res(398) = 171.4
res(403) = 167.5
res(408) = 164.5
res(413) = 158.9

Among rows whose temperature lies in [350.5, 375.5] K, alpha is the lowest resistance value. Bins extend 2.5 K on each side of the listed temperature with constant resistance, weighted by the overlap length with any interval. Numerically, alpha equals 132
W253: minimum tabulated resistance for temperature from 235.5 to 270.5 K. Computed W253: 121.6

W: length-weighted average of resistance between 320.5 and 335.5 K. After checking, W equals 121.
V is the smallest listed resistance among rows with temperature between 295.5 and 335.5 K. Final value 113.8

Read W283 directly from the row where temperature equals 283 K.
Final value 128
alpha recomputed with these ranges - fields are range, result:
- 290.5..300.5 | 131.2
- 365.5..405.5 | 142.5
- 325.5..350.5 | 113.6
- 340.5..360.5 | 120.6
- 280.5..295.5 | 127.8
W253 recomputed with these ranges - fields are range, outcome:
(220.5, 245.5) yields 128.2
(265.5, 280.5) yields 121.7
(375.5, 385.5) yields 146.1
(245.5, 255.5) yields 124.9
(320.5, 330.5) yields 120.5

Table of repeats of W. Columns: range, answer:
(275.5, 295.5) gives 129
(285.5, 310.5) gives 133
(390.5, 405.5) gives 169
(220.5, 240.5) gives 131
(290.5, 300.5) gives 132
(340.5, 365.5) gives 131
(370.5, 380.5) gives 145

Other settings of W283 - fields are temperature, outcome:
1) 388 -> 163.6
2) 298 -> 133.3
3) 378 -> 146.1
